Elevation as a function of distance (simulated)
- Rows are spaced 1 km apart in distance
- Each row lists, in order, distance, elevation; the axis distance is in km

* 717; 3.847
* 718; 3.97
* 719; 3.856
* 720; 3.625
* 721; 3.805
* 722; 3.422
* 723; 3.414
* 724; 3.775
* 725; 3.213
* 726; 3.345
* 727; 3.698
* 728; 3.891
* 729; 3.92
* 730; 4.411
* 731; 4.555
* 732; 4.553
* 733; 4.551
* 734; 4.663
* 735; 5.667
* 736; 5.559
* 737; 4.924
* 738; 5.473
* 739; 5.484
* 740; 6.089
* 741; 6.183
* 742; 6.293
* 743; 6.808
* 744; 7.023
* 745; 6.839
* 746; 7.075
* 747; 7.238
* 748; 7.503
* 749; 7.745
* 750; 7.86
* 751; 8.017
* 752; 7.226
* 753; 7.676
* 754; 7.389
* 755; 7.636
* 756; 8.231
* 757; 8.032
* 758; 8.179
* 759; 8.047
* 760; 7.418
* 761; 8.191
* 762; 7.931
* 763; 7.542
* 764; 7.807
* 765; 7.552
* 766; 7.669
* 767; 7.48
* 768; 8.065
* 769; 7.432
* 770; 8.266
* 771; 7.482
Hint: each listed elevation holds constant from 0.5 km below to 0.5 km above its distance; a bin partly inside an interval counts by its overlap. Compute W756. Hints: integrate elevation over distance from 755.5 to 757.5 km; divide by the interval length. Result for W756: 8.13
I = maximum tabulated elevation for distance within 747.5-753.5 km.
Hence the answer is 8.017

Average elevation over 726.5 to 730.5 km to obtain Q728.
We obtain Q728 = 3.98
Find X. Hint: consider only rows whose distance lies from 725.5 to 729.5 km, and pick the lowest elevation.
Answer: 3.345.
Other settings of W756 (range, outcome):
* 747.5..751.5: 7.78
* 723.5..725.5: 3.49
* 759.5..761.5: 7.8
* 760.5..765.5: 7.8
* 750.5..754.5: 7.58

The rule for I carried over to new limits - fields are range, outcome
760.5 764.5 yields 8.191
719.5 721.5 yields 3.805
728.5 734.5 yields 4.663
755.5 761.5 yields 8.231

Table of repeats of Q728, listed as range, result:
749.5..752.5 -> 7.7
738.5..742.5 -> 6.01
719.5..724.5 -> 3.61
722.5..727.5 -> 3.49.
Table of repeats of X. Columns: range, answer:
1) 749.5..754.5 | 7.226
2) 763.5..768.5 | 7.48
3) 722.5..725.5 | 3.213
